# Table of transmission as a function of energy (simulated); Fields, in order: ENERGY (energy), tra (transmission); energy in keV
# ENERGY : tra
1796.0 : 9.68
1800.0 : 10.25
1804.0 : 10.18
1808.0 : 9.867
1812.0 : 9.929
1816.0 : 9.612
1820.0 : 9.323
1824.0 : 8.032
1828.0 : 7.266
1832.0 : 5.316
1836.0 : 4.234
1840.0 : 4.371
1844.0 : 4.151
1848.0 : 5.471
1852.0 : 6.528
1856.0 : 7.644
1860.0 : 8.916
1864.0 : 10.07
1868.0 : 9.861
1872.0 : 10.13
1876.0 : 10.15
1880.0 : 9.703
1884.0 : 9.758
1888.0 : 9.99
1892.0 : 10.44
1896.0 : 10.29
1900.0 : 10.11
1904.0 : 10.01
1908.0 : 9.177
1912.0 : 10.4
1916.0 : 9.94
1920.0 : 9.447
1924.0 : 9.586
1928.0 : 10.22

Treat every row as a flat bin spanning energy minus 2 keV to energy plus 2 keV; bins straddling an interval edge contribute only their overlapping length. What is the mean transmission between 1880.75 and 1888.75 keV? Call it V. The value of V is 9.83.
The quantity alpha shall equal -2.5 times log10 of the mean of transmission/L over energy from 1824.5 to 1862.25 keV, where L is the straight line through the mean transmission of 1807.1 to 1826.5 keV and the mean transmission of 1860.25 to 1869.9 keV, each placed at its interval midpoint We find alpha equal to 0.49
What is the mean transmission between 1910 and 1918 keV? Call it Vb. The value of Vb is 10.2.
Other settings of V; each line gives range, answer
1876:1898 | 10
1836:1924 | 8.79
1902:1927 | 9.78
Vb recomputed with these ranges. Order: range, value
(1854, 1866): 8.88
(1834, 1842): 4.3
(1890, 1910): 10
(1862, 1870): 9.97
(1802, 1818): 9.9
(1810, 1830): 8.83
